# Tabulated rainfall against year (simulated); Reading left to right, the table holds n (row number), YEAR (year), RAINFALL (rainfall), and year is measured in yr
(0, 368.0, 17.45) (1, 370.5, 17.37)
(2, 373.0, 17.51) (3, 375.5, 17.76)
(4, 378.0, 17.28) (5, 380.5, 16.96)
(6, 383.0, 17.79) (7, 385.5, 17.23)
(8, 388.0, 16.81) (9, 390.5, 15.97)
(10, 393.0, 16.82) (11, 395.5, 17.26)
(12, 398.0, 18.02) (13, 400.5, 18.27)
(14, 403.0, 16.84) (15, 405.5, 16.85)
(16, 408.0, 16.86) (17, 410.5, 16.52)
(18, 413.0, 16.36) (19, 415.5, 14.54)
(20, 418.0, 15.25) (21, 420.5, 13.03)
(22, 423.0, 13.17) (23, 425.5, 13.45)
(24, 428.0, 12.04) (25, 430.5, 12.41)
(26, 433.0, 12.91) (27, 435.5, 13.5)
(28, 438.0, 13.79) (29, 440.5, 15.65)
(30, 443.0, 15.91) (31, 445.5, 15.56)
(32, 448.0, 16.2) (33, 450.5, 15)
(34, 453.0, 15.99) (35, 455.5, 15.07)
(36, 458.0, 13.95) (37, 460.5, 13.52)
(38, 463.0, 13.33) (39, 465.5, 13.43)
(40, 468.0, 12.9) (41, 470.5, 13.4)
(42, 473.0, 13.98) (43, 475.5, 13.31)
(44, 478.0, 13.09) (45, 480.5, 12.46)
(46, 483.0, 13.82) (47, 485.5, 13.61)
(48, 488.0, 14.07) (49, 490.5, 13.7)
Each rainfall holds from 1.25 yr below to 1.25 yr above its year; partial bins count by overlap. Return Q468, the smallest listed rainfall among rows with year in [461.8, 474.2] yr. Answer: 12.9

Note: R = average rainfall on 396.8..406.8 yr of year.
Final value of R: 17.5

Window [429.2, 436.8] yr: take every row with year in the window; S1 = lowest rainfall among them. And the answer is 12.41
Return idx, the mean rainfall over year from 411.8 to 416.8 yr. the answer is 15.4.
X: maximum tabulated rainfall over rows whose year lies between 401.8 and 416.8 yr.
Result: 16.86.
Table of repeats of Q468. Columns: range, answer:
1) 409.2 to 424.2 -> 13.03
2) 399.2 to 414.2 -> 16.36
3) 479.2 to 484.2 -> 12.46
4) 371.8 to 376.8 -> 17.51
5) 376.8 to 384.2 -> 16.96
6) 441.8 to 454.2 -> 15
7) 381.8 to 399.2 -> 15.97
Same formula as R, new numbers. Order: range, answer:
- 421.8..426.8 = 13.3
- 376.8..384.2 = 17.3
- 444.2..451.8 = 15.6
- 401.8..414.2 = 16.7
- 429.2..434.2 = 12.7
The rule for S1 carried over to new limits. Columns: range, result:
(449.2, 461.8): 13.52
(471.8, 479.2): 13.09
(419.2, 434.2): 12.04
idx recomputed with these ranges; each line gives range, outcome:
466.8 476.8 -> 13.4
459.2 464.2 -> 13.4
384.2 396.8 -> 16.8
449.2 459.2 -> 15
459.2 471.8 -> 13.3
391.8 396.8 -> 17.1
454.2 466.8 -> 13.9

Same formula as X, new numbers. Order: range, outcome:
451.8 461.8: 15.99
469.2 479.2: 13.98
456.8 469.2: 13.95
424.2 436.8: 13.5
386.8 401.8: 18.27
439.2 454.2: 16.2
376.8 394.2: 17.79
